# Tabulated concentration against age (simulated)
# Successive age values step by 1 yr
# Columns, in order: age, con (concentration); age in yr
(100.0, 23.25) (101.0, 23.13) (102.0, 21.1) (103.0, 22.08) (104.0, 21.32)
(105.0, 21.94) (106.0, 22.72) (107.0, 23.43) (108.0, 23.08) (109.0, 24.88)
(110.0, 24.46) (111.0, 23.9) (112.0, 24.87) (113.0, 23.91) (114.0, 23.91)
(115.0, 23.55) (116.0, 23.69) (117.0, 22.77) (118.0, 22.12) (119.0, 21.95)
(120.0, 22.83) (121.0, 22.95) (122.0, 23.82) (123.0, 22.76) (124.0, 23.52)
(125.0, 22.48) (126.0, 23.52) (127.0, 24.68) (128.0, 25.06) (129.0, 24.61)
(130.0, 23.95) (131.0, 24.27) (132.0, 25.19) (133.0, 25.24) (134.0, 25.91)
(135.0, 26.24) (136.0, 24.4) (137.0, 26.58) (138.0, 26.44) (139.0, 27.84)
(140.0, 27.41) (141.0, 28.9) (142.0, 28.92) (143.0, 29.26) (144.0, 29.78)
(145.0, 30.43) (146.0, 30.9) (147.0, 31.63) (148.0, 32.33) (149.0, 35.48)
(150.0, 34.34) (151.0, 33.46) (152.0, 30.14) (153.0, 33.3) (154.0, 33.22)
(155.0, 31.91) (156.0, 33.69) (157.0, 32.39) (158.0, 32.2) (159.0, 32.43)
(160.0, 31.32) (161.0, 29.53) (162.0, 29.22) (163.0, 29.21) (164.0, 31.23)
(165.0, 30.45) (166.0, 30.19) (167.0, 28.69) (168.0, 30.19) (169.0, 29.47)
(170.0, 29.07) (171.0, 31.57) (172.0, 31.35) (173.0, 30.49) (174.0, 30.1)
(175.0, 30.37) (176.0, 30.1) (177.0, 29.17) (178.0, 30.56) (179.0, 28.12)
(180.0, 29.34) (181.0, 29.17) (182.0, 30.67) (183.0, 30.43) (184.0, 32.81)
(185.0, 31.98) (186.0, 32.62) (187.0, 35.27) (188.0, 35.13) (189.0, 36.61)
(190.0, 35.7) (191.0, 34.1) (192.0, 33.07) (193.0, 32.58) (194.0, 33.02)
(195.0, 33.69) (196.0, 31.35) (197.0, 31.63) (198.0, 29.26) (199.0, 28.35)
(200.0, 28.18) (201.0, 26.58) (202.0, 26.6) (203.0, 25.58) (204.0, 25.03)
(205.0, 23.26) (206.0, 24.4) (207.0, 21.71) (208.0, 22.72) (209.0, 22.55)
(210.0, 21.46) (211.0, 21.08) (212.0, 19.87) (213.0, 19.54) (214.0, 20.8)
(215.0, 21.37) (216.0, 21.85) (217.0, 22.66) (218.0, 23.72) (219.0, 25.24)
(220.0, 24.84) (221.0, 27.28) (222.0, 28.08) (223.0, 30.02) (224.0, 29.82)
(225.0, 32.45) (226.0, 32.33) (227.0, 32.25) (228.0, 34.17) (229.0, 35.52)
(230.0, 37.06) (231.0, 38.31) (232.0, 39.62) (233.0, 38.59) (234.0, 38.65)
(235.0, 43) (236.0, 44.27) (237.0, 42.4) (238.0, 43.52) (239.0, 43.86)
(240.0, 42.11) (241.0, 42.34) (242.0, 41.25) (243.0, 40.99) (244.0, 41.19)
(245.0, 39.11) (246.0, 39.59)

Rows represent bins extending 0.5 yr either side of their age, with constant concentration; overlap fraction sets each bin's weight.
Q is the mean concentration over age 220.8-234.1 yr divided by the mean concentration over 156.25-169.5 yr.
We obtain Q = 1.11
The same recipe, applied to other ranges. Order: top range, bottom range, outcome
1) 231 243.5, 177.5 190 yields 1.30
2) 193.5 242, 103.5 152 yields 1.18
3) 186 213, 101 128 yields 1.22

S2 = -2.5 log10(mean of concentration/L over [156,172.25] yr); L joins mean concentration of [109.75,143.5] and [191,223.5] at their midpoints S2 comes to -0.21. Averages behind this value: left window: 24.8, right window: 26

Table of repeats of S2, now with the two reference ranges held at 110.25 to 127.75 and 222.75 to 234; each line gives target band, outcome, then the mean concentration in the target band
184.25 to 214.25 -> 0.12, 28.2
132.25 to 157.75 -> -0.15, 30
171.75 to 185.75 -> -0.03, 30.4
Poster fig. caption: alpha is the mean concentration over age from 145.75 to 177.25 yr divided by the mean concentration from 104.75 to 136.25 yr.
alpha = 1.31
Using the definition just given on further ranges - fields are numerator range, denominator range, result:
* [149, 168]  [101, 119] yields 1.36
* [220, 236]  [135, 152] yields 1.16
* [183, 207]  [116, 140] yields 1.25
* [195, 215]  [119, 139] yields 1.02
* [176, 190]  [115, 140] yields 1.31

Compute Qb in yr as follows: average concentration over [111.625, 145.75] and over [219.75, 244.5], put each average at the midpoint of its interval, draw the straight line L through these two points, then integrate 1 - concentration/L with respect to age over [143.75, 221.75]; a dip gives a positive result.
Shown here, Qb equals 4.3 yr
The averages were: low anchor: 25.2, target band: 29.2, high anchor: 37.1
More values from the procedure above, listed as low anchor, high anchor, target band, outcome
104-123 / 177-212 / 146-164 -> -3.96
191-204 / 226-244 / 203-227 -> 6.92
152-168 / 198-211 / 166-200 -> -4.39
